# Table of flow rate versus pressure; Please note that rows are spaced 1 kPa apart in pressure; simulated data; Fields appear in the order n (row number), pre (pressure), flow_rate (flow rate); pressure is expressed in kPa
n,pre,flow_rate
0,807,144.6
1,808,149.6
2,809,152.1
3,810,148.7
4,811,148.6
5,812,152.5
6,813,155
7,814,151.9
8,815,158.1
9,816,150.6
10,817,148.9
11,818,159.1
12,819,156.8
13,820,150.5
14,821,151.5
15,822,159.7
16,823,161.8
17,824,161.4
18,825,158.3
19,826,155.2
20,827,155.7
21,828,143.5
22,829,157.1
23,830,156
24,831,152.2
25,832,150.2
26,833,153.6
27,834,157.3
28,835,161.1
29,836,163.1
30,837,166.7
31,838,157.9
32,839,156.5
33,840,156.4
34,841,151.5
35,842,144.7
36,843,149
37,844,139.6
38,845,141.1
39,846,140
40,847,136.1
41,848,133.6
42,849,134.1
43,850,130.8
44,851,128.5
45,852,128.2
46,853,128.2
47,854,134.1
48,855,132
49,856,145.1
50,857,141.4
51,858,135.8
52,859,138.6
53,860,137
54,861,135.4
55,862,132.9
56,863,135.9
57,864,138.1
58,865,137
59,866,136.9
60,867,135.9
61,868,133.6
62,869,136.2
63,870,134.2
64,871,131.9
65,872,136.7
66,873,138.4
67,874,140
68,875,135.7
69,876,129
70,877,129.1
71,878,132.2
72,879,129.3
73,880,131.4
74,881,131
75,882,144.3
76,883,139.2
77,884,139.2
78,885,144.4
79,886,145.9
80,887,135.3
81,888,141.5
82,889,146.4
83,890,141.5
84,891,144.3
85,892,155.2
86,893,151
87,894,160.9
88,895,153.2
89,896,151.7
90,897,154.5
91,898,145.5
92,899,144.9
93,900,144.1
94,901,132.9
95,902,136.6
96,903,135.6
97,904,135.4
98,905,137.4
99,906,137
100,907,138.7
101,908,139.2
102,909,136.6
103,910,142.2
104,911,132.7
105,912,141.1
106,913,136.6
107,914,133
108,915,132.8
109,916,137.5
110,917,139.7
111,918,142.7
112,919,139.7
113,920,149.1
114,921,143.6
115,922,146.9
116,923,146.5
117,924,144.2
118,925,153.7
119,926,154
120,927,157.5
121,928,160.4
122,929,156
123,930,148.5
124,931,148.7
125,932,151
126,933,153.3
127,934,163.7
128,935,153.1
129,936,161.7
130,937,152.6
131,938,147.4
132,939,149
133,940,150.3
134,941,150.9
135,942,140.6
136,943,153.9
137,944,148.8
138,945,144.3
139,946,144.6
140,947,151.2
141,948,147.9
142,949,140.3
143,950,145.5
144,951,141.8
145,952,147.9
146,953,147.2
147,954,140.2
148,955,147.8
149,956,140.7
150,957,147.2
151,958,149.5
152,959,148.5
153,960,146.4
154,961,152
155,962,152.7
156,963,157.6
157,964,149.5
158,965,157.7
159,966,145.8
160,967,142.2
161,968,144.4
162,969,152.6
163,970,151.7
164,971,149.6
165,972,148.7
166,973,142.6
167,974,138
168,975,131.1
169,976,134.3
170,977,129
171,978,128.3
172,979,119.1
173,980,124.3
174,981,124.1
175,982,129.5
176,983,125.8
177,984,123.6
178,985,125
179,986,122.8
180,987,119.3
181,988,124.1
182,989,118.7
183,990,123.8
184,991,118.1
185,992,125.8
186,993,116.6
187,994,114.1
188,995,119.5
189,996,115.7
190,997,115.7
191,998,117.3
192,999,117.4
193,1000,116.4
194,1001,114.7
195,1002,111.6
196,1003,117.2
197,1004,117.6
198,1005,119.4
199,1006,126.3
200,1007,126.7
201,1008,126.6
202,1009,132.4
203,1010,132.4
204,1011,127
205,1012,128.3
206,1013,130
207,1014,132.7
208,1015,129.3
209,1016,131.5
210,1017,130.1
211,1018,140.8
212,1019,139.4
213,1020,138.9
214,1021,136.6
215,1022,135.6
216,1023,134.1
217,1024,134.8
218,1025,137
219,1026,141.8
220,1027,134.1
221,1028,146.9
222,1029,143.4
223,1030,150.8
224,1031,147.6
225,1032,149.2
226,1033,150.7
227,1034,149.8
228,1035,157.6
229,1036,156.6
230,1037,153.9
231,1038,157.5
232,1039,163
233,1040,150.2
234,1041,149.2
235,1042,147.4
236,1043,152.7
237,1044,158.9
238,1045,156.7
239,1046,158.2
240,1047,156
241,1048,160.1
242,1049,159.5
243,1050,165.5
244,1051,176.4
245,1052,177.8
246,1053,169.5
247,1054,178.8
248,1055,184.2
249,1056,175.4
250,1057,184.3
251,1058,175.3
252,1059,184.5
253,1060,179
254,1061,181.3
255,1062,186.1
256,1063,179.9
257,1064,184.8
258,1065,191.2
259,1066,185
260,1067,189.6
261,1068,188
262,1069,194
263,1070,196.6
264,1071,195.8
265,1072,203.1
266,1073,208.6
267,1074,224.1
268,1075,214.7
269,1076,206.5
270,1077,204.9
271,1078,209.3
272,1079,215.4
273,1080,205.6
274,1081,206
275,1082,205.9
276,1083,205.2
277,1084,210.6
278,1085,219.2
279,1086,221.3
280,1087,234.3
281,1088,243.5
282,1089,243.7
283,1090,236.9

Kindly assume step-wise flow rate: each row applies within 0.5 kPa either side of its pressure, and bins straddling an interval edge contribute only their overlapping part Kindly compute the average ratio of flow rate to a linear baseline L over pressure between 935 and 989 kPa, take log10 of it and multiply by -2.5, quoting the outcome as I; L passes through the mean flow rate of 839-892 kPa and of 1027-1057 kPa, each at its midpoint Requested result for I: 0.05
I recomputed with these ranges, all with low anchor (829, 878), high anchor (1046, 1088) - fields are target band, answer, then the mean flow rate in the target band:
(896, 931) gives 0.09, 143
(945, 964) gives 0.13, 147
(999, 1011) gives 0.41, 122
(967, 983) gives 0.24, 136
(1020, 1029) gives 0.30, 138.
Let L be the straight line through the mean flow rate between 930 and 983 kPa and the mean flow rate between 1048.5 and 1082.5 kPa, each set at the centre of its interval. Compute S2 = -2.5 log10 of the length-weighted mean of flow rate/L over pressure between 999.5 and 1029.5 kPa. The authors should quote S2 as 0.285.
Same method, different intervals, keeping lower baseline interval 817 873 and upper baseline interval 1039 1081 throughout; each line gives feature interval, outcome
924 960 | 0.08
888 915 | 0.09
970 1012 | 0.33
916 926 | 0.09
